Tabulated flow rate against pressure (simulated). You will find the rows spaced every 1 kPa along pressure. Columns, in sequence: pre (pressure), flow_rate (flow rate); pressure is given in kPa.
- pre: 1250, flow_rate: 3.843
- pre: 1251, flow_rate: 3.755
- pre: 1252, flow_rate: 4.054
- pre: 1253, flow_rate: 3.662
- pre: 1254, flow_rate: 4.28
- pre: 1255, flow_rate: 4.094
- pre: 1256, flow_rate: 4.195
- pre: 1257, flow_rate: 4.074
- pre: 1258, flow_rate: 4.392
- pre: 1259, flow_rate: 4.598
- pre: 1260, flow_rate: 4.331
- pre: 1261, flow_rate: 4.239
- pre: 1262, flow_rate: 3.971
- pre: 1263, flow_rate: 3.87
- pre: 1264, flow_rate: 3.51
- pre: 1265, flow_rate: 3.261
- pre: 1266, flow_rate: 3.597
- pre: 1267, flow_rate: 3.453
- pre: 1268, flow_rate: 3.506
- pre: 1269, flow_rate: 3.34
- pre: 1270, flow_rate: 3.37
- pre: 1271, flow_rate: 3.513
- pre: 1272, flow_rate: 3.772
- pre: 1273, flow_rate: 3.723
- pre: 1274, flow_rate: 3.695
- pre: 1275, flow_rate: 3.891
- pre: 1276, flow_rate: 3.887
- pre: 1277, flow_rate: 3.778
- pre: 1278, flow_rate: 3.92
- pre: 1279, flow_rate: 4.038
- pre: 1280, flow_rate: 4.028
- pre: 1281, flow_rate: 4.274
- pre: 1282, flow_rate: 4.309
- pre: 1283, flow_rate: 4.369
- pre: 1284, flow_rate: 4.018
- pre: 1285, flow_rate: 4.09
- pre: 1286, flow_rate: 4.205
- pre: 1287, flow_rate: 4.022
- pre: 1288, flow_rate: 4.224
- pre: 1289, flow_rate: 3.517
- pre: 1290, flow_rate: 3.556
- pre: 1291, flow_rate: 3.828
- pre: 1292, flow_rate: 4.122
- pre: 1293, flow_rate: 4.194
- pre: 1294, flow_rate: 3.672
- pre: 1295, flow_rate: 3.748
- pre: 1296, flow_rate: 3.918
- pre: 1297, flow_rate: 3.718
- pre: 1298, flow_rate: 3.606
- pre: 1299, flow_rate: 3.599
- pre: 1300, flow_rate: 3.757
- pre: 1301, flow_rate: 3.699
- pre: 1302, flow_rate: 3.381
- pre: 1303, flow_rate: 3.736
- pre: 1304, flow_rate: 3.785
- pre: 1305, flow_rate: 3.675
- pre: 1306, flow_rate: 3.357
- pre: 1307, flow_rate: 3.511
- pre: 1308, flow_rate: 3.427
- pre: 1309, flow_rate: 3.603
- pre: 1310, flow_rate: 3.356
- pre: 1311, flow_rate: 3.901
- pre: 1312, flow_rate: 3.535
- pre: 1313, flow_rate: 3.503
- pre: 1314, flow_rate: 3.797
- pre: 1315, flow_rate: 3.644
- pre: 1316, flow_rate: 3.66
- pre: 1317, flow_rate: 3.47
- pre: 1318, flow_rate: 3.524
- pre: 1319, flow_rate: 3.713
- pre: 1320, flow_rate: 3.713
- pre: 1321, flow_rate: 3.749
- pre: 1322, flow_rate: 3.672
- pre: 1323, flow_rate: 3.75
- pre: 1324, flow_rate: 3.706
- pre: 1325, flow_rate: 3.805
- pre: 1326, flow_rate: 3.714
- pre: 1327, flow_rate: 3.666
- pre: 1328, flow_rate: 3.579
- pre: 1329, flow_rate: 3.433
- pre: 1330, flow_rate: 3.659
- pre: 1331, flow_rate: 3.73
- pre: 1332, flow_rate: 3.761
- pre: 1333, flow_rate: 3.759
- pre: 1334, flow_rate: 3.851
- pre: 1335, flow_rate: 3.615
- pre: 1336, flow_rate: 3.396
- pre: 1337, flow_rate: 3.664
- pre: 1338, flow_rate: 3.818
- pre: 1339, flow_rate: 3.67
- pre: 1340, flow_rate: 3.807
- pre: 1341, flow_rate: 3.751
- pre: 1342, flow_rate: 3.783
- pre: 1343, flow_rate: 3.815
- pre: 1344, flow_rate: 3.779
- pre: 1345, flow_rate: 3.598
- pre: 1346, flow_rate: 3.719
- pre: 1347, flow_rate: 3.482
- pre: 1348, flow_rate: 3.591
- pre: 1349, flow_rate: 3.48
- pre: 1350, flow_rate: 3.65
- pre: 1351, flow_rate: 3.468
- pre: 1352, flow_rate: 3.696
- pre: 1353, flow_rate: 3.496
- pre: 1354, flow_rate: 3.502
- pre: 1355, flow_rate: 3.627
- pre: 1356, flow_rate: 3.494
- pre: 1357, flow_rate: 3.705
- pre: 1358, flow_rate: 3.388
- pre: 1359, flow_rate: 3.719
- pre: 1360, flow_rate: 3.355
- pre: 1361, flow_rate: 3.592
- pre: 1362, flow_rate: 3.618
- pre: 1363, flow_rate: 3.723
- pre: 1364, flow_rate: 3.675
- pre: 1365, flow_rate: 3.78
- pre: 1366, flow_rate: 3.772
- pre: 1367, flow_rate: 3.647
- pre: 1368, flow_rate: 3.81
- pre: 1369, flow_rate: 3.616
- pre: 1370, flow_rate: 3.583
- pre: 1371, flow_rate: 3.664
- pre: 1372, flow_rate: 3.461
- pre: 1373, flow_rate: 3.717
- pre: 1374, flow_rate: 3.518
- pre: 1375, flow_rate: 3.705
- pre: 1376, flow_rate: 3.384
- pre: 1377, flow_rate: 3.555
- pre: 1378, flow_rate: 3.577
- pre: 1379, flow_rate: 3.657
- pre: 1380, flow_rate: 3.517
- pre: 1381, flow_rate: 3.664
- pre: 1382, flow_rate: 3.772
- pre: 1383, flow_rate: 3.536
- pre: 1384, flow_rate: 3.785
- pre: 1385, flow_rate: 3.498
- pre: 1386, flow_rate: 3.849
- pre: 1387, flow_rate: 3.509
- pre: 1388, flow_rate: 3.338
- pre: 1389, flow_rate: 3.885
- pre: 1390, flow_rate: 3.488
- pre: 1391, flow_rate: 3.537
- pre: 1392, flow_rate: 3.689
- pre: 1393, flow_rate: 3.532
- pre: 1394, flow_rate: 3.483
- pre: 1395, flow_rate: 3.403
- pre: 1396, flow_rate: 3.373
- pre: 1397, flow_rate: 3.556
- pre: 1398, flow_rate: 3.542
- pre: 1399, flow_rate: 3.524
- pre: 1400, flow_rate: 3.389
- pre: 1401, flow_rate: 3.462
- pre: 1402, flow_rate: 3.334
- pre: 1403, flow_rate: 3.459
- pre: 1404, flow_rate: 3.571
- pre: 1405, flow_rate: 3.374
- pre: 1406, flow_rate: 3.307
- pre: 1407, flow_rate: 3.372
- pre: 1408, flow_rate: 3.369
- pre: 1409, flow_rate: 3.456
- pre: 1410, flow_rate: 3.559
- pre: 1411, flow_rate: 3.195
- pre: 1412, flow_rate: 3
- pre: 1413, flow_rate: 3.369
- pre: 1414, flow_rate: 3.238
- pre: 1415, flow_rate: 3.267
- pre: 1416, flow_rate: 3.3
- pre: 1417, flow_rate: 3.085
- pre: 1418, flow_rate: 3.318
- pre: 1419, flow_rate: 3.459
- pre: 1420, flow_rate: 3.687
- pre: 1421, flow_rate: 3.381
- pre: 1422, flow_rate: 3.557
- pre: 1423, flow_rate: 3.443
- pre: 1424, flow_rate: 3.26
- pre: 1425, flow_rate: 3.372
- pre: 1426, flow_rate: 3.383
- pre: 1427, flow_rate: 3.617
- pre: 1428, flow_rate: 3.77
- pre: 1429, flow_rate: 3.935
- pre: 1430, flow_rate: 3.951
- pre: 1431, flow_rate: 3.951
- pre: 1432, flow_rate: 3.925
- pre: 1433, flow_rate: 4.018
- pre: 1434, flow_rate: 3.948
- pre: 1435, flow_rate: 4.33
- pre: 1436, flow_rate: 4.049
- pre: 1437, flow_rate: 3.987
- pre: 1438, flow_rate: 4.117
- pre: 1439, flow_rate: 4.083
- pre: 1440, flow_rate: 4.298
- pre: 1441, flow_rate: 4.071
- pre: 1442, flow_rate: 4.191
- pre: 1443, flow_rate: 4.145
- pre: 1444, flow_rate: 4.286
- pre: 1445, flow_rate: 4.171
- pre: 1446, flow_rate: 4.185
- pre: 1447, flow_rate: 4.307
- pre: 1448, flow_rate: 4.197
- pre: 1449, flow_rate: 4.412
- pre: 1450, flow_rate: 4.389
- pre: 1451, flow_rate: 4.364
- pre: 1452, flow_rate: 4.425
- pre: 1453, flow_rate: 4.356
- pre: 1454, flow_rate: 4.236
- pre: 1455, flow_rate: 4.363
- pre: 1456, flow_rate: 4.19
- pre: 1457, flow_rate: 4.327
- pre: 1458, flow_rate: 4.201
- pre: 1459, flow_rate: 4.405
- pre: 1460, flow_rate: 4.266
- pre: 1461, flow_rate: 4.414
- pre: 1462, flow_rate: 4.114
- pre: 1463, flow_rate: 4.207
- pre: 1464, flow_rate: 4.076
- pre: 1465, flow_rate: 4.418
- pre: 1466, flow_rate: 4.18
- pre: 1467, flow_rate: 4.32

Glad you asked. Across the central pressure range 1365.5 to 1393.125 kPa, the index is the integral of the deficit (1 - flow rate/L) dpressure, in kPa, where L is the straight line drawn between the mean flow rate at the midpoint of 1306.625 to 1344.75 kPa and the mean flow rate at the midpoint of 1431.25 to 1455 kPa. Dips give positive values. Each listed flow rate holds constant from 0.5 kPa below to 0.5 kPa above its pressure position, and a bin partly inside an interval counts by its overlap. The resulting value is 2.0 kPa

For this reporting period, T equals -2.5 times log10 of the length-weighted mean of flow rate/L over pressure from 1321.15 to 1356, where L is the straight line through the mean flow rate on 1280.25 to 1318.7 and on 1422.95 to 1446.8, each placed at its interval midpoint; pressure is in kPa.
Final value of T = 0.05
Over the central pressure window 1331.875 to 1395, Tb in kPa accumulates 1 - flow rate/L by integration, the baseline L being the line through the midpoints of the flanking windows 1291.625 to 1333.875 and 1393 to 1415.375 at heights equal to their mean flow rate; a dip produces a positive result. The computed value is -1.9 kPa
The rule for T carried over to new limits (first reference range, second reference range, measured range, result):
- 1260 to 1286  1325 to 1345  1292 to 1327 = 0.02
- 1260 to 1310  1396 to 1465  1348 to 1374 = 0.06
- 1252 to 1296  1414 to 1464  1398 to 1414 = 0.17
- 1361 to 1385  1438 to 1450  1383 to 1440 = 0.11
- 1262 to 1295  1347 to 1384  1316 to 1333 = 0.01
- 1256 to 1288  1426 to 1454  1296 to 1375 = 0.10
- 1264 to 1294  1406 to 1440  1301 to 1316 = 0.06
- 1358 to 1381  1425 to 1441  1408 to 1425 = 0.15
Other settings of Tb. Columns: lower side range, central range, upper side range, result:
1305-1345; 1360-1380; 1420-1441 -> 0.55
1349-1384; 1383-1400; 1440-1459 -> 1.12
